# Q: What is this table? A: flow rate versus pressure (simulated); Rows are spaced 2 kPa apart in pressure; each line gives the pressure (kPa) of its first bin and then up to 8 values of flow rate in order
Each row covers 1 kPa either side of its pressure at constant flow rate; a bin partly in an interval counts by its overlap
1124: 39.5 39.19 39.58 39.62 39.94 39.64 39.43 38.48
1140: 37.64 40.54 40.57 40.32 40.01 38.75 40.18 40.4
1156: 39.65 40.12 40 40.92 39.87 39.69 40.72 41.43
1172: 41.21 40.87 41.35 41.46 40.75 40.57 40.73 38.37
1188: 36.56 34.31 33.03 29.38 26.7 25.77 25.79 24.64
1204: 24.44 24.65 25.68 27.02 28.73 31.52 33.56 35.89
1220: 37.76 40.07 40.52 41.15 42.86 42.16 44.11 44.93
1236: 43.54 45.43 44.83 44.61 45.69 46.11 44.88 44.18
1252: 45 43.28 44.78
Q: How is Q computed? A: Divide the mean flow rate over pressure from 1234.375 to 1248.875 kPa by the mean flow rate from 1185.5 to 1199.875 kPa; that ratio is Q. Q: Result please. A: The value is 1.43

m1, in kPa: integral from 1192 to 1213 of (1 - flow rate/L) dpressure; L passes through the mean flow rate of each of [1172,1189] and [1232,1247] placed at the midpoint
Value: 7.7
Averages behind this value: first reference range 40.1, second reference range 45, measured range 26.6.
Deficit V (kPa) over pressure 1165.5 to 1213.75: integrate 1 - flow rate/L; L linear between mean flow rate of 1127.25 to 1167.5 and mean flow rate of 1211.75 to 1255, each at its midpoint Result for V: 8.1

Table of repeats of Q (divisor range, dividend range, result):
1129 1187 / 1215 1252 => 1.06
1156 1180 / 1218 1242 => 1.04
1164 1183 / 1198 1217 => 0.67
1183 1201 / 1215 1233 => 1.23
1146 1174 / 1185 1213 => 0.72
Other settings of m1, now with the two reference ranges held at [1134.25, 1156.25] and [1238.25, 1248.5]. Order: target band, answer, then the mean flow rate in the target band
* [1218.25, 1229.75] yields 1.0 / 40.3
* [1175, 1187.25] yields 0.4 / 40.5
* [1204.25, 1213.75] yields 3.6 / 26.8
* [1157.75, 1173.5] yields 0.1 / 40.5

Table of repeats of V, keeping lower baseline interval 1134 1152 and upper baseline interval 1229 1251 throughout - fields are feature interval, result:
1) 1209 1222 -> 3.1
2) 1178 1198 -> 3.1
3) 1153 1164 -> 0.0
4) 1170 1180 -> 0.0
